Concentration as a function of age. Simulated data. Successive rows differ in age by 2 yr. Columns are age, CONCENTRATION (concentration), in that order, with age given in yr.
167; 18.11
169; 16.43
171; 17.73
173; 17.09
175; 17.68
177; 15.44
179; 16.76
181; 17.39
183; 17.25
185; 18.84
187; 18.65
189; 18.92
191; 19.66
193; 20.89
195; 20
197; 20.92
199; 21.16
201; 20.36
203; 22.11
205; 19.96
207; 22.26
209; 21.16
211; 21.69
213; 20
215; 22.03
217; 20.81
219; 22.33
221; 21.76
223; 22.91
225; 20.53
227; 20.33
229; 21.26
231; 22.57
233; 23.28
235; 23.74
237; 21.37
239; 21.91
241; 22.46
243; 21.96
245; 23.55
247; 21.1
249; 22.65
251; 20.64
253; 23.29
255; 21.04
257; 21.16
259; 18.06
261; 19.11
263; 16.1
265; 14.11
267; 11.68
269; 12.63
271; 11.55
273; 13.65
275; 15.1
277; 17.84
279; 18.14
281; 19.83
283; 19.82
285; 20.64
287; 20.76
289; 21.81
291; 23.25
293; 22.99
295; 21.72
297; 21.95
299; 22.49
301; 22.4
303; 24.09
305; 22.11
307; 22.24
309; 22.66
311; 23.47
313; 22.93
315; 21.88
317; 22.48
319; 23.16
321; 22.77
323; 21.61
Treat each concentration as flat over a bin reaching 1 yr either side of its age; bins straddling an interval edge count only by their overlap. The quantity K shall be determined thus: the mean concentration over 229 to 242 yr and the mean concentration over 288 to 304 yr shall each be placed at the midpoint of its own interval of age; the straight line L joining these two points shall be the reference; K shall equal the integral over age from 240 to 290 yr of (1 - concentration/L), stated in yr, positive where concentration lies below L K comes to 8.4 yr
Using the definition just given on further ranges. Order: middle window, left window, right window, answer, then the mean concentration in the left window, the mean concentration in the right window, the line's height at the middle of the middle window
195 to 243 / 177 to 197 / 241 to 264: -4.49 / 18.7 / 20.9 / 19.7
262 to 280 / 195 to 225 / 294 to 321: 6.17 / 21.3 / 22.6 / 22.1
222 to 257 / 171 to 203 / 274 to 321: -3.36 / 18.8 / 21.5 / 20.1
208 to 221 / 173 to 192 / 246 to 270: -2.36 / 17.8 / 18.5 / 18.1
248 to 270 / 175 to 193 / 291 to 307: 2.84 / 18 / 22.6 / 21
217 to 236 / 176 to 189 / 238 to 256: -1.29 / 17.5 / 22.1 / 20.6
